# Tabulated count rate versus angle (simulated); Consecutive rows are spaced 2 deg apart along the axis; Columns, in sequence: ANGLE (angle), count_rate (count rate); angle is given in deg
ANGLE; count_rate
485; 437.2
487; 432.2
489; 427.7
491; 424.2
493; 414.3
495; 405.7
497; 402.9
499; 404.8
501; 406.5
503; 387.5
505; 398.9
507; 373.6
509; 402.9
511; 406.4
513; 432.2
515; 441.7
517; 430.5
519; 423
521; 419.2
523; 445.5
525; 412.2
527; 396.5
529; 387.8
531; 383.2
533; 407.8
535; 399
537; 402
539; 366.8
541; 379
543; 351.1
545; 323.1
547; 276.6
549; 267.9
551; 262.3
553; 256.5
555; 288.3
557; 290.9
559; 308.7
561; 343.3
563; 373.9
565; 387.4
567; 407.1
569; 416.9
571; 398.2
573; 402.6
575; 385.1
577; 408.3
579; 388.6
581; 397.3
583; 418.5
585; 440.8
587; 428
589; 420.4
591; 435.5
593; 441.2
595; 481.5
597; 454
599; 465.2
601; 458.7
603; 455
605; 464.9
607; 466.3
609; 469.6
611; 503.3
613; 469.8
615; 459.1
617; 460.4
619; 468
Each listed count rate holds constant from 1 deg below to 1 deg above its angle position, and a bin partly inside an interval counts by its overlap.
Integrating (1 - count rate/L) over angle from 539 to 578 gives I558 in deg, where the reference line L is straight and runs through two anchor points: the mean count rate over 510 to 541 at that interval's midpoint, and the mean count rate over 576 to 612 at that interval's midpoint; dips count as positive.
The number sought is 7.5 deg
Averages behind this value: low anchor 409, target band 344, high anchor 444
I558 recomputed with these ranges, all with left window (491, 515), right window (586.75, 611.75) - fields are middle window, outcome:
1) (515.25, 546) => 1.75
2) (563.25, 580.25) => 1.71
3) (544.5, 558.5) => 4.91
